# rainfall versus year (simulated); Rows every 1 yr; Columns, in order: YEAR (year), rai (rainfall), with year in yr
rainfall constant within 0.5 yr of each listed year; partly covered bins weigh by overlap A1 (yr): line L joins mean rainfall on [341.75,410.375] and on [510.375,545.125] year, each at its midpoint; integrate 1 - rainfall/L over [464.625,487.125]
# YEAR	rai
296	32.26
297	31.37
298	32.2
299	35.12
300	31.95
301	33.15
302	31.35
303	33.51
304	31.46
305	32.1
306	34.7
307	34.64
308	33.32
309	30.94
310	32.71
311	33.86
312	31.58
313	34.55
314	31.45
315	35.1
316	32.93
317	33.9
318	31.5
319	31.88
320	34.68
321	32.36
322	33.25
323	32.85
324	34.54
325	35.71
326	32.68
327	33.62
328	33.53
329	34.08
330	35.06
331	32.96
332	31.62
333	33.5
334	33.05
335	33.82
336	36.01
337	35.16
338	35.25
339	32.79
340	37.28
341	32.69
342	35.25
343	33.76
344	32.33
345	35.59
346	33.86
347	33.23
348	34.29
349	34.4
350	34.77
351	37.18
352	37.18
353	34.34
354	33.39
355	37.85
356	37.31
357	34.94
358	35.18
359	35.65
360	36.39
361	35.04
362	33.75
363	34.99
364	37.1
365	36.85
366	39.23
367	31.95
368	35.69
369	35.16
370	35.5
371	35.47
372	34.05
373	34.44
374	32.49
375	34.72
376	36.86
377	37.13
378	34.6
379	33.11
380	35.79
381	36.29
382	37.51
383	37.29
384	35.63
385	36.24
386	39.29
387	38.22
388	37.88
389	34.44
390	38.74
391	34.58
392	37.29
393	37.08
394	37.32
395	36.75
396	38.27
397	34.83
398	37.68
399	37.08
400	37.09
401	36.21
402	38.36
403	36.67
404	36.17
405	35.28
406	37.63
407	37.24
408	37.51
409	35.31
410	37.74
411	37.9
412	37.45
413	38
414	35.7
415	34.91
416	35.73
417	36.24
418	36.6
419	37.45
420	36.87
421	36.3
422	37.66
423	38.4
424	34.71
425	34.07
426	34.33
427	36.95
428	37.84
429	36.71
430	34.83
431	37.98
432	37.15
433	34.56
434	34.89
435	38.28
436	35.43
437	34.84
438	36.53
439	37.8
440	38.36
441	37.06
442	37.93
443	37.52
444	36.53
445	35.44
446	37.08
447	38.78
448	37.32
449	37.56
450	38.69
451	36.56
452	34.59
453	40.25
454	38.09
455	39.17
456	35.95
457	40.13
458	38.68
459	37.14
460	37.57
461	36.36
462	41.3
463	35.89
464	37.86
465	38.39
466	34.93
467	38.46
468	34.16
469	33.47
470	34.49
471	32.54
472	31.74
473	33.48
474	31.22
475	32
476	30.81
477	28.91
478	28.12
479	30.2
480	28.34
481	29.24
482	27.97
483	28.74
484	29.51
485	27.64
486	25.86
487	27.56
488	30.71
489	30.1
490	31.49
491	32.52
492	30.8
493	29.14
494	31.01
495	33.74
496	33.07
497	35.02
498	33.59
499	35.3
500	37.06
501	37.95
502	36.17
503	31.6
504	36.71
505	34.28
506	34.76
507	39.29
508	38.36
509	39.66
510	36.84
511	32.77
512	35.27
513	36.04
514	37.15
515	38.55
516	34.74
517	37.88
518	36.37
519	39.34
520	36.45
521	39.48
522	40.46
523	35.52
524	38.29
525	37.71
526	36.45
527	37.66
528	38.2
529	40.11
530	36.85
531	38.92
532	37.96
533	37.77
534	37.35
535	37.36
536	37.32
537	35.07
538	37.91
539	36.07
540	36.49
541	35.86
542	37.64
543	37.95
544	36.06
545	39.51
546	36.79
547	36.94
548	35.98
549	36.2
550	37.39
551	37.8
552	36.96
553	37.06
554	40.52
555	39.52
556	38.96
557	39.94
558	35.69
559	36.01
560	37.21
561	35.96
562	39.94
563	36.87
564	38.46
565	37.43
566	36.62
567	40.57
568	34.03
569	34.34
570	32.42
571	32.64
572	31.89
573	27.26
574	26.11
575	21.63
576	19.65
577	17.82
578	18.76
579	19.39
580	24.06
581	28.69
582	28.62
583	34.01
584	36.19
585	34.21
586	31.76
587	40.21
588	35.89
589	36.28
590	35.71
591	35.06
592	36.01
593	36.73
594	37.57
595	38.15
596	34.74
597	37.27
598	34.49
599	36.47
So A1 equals 3.4 yr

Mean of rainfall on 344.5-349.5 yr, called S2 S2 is 34.3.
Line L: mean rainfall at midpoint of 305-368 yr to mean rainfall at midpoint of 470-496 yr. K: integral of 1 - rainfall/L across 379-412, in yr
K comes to -4.2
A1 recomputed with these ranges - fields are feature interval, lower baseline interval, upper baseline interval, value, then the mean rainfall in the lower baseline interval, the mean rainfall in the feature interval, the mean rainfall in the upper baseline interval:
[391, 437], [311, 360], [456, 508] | -3.89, 34.2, 36.6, 33.3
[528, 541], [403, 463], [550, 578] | -1.03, 37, 37.4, 34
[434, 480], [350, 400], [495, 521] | 0.35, 36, 35.9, 36.2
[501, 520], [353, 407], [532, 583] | -0.96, 36.1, 36.5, 34.2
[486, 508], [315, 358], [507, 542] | 2.10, 34.2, 33.4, 37.3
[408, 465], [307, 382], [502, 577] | -2.82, 34.4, 37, 36.2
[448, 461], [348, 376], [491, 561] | -0.61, 35.4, 37.8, 36.7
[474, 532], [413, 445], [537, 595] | 1.78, 36.5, 34.2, 34.3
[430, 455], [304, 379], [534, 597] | -1.92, 34.3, 37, 34.5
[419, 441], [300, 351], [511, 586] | -1.37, 33.6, 36.4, 35.1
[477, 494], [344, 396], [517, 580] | 2.98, 35.8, 29.3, 35.4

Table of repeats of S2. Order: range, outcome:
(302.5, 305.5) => 32.4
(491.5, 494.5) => 30.3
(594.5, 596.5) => 36.4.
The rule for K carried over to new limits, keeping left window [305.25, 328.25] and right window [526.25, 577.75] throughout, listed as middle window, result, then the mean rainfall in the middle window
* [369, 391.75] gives -1.3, 35.9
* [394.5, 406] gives -0.9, 36.8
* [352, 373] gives -1.1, 35.5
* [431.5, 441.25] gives -0.6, 36.5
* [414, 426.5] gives -0.7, 36.1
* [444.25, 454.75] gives -0.9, 37.5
